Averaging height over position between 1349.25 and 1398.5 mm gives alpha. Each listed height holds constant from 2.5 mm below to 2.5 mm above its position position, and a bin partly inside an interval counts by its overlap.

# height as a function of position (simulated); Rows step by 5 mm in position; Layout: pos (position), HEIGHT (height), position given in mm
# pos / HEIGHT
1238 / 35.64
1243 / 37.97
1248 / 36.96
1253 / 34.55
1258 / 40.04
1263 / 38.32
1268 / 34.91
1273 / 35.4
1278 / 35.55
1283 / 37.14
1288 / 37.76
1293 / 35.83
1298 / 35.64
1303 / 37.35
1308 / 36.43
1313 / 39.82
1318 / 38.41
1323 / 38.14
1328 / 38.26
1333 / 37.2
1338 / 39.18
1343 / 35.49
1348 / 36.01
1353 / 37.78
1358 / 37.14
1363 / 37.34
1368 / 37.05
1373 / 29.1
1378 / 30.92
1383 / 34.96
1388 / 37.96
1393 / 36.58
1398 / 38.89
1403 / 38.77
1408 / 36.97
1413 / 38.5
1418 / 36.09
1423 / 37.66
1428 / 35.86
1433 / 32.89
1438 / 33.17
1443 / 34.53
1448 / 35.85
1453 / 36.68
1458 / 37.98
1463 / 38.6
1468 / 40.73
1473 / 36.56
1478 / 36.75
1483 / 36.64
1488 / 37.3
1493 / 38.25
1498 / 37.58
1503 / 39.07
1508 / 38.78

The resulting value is 35.7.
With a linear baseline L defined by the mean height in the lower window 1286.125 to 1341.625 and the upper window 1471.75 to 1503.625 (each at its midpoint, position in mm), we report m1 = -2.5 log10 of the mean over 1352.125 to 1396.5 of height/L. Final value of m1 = 0.063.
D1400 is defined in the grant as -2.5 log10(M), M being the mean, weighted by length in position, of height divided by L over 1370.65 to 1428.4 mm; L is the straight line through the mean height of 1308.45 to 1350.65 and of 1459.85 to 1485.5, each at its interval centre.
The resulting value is 0.05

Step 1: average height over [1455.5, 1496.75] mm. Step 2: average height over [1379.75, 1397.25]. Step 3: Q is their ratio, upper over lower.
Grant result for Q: 1.04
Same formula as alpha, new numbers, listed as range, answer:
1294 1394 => 36.5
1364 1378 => 33.1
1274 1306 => 36.5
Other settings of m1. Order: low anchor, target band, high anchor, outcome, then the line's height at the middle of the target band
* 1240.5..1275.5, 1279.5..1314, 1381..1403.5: 0.00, 37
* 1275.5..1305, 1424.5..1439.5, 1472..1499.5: 0.08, 37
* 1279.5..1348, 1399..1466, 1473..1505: 0.03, 37.4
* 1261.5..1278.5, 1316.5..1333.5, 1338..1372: -0.05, 36.4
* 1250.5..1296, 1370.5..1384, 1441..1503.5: 0.18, 37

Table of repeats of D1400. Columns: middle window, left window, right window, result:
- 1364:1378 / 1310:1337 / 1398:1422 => 0.15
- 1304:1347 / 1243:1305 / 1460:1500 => -0.02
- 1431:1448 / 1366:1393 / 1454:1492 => 0.08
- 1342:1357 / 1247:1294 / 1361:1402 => -0.02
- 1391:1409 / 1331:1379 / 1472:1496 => -0.05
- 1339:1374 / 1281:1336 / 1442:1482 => 0.04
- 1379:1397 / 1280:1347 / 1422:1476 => 0.02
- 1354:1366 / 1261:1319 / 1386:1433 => -0.01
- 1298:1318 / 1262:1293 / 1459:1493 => -0.03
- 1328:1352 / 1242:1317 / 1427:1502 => -0.01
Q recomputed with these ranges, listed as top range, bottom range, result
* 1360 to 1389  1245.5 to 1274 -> 0.94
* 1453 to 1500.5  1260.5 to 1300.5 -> 1.04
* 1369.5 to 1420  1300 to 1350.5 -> 0.95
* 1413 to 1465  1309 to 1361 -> 0.96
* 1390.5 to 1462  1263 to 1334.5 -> 0.99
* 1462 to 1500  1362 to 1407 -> 1.06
